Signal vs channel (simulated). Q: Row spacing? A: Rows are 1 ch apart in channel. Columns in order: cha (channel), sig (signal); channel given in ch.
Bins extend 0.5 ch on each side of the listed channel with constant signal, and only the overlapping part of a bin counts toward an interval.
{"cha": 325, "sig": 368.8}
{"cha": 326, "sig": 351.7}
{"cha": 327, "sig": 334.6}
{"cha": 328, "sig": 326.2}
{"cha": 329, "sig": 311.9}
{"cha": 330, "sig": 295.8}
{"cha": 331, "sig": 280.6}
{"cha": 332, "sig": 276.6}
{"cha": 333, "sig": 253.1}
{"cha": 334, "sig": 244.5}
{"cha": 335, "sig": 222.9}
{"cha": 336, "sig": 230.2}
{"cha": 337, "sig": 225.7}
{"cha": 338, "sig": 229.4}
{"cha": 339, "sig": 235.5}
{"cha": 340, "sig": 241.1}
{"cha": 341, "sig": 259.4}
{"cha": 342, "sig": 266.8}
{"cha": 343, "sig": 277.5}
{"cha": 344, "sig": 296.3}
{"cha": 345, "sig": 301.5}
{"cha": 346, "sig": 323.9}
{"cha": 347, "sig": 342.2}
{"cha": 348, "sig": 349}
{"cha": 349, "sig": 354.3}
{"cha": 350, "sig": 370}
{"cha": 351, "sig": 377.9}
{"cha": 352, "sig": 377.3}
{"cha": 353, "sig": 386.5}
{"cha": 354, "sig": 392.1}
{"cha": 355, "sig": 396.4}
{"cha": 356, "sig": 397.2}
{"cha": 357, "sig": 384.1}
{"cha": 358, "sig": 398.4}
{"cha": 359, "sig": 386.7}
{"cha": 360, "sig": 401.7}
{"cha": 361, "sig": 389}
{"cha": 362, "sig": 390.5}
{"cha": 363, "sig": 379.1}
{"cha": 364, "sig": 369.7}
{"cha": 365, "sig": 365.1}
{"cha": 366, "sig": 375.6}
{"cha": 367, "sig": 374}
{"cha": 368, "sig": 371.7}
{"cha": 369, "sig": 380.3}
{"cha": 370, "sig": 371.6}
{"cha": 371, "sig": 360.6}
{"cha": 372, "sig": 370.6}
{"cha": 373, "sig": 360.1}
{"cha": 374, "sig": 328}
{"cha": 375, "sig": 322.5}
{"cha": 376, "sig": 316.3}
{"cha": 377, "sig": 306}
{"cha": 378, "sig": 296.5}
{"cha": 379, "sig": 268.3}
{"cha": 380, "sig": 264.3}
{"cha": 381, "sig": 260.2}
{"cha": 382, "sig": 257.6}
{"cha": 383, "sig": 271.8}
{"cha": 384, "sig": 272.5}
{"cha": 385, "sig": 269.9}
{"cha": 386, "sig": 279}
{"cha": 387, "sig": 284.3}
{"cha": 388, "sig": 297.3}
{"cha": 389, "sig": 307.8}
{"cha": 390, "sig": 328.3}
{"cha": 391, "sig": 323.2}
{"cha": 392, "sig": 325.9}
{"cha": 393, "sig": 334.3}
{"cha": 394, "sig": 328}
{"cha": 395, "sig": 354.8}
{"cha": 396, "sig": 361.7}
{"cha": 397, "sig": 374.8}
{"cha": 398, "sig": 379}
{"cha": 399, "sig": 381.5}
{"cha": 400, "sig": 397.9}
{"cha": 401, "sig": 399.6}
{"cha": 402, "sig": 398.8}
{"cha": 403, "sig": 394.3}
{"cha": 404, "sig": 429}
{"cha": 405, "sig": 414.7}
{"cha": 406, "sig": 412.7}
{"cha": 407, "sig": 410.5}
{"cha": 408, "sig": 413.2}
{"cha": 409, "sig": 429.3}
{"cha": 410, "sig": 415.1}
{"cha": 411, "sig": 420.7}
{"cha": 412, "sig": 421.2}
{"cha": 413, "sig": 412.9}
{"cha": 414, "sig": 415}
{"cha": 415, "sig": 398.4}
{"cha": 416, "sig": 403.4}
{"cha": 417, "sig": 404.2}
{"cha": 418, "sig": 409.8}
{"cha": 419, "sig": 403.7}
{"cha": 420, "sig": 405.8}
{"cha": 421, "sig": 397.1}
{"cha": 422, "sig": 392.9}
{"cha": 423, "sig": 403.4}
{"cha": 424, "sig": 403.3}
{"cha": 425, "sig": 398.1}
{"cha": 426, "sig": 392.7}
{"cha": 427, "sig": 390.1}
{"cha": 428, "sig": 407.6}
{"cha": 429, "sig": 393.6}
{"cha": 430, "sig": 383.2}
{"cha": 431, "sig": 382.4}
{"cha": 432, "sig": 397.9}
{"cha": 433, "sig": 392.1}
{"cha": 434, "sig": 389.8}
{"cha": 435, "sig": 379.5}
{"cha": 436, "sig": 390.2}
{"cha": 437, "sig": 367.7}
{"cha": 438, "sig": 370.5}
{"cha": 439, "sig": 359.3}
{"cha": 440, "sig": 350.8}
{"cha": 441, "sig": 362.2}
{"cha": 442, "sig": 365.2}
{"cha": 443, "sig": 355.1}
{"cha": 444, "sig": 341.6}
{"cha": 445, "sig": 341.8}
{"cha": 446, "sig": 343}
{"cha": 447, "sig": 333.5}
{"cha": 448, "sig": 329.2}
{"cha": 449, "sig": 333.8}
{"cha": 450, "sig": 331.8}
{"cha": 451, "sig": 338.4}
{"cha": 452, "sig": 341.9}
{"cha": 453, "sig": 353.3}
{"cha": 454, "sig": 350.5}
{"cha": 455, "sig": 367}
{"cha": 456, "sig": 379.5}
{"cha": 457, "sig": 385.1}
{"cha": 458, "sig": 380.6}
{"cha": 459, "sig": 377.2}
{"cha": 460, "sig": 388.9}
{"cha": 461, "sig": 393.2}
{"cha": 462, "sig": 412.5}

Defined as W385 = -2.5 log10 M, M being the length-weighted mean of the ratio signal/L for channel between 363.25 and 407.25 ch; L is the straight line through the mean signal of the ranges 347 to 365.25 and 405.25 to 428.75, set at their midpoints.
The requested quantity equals 0.15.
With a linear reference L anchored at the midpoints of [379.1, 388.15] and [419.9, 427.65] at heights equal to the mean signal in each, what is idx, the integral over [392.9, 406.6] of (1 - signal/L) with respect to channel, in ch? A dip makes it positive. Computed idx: -2.62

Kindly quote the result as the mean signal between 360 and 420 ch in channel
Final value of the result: 359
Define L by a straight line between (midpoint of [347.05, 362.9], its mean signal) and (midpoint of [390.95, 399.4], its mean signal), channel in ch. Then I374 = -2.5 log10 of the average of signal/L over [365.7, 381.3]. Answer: 0.11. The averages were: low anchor 382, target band 333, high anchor 353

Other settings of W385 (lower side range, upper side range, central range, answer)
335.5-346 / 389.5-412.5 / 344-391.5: -0.10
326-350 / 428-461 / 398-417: -0.21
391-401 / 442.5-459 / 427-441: -0.08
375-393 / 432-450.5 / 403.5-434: -0.22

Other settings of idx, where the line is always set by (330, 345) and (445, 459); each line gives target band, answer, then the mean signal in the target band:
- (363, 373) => -3.2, 371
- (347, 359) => -4.9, 379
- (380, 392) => 0.4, 287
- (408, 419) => -3.2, 413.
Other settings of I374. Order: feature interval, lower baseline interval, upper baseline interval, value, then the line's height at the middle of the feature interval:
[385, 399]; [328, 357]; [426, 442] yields 0.058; 347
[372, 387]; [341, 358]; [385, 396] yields 0.112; 325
